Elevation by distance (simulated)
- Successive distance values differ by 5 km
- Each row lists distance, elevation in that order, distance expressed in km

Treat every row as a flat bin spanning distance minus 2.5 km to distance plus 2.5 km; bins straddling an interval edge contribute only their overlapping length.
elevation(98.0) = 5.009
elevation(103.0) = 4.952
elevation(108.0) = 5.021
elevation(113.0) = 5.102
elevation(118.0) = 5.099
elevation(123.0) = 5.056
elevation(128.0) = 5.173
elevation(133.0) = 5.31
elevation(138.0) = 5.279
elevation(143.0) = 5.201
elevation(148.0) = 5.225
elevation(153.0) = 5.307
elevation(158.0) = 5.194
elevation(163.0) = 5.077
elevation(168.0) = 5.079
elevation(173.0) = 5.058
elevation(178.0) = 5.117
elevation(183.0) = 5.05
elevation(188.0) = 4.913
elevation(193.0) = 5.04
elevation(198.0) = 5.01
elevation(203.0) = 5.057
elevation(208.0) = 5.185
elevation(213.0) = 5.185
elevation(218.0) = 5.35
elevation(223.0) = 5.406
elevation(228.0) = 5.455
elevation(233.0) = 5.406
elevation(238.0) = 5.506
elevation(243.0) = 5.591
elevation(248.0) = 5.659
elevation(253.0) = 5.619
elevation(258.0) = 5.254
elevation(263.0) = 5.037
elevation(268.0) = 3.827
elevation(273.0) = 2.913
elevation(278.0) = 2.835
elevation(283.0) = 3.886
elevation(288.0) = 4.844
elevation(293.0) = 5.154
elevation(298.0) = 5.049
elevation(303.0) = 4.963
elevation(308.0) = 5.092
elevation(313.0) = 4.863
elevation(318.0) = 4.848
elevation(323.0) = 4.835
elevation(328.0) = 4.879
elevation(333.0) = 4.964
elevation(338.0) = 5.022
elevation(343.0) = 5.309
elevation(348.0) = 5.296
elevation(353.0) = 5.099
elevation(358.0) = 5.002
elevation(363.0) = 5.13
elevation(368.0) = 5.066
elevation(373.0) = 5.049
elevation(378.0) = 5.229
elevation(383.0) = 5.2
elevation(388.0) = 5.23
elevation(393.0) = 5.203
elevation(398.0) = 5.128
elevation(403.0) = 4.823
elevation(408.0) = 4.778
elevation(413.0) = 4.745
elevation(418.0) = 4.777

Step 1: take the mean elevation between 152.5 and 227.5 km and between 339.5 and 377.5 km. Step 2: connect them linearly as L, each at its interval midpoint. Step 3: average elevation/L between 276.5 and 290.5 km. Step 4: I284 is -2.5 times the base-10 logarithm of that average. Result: 0.29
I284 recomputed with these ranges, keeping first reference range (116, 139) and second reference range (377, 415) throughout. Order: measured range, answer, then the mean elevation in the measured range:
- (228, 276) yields 0.029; 4.98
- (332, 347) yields -0.014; 5.13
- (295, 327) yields 0.031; 4.94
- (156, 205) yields 0.020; 5.06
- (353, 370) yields -0.003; 5.07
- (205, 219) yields -0.018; 5.22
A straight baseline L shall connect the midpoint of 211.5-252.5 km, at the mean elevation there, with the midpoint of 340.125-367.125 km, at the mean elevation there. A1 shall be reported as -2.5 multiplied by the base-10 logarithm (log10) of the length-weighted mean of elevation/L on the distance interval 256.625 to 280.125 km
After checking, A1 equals 0.34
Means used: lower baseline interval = 5.46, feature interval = 3.93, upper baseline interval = 5.16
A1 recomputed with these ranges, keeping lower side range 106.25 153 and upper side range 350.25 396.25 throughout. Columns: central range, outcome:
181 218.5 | 0.02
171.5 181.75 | 0.02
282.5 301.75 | 0.07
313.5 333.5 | 0.06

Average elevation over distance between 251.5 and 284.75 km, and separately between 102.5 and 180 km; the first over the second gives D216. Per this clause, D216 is 0.8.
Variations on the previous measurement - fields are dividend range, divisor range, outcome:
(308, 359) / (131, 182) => 0.97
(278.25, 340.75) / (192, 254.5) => 0.90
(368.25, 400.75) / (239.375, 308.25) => 1.10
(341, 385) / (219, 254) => 0.94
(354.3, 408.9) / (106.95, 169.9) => 0.98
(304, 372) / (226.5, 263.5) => 0.92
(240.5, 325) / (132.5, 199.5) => 0.92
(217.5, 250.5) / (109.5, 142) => 1.06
